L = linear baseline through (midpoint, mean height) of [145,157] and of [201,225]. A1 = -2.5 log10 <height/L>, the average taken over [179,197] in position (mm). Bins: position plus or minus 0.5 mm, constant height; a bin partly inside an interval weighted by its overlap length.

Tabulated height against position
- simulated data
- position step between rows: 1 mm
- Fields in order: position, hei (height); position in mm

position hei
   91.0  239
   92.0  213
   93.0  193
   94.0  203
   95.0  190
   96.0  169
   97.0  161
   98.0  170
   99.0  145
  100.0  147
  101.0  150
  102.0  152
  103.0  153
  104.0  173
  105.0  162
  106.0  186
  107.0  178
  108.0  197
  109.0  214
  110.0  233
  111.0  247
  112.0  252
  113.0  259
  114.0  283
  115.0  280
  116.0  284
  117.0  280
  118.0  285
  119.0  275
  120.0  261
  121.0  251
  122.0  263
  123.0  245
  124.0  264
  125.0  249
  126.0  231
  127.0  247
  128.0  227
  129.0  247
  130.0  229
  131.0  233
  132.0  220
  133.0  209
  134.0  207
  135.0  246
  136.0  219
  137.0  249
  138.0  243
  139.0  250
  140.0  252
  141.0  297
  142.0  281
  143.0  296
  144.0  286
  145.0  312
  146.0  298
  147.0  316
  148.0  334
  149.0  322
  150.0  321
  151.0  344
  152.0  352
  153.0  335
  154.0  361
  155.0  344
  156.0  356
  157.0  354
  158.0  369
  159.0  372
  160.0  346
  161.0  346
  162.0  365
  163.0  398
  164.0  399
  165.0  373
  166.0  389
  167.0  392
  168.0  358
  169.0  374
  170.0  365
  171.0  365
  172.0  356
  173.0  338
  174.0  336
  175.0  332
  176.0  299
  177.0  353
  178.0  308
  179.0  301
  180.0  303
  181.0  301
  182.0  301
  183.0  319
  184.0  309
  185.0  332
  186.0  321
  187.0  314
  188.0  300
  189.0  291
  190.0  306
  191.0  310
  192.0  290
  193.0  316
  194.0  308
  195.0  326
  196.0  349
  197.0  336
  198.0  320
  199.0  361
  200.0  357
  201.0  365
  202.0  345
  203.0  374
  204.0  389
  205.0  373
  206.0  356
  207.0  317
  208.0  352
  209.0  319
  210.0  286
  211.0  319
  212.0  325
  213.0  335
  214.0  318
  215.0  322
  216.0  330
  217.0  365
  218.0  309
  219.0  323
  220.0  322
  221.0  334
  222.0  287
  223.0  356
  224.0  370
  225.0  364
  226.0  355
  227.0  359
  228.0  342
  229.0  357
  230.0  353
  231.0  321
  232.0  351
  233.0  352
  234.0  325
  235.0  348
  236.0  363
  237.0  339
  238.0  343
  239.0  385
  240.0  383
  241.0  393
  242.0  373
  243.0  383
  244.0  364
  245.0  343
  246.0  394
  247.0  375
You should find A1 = 0.081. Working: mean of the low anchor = 335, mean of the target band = 312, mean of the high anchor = 337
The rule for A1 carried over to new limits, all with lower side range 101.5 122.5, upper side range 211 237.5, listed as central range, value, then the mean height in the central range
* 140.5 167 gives -0.248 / 342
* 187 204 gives -0.061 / 330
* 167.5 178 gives -0.192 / 346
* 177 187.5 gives -0.050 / 313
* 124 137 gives 0.077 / 232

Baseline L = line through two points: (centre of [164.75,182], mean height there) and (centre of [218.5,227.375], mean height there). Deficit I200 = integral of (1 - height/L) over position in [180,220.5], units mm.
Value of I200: 1.7 mm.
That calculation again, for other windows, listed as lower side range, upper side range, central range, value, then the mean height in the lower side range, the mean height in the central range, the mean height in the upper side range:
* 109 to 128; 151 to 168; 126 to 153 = 3.73 mm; 258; 271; 365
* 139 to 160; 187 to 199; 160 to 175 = -2.14 mm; 324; 366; 316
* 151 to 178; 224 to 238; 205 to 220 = 0.99 mm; 358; 328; 349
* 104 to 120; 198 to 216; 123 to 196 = -4.79 mm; 240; 310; 341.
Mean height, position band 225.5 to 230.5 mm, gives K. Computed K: 353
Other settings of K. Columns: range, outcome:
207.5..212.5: 320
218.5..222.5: 316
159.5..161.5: 346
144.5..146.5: 305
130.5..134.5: 217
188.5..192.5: 299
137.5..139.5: 246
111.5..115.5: 268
